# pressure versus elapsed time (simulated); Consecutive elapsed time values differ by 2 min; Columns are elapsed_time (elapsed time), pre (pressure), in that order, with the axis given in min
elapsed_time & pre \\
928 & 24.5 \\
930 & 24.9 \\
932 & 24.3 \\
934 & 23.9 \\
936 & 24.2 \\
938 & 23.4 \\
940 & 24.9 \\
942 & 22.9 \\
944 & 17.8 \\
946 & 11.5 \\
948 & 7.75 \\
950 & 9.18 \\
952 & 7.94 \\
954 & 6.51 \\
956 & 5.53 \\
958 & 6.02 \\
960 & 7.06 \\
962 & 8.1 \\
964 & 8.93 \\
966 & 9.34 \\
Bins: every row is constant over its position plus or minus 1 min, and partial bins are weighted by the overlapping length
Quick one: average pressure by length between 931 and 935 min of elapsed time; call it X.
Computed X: 24.1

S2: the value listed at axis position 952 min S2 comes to 7.94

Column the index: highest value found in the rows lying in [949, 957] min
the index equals 9.18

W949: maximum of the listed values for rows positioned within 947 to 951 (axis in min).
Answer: 9.18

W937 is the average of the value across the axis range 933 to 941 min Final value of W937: 24.1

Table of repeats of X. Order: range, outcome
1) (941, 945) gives 20.4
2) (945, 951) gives 9.48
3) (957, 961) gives 6.54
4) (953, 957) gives 6.02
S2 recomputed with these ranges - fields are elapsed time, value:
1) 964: 8.93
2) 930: 24.9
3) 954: 6.51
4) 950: 9.18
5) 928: 24.5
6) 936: 24.2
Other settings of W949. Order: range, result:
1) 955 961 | 7.06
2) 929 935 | 24.9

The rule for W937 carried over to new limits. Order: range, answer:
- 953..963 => 6.64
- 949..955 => 7.88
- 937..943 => 23.7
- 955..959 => 5.78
